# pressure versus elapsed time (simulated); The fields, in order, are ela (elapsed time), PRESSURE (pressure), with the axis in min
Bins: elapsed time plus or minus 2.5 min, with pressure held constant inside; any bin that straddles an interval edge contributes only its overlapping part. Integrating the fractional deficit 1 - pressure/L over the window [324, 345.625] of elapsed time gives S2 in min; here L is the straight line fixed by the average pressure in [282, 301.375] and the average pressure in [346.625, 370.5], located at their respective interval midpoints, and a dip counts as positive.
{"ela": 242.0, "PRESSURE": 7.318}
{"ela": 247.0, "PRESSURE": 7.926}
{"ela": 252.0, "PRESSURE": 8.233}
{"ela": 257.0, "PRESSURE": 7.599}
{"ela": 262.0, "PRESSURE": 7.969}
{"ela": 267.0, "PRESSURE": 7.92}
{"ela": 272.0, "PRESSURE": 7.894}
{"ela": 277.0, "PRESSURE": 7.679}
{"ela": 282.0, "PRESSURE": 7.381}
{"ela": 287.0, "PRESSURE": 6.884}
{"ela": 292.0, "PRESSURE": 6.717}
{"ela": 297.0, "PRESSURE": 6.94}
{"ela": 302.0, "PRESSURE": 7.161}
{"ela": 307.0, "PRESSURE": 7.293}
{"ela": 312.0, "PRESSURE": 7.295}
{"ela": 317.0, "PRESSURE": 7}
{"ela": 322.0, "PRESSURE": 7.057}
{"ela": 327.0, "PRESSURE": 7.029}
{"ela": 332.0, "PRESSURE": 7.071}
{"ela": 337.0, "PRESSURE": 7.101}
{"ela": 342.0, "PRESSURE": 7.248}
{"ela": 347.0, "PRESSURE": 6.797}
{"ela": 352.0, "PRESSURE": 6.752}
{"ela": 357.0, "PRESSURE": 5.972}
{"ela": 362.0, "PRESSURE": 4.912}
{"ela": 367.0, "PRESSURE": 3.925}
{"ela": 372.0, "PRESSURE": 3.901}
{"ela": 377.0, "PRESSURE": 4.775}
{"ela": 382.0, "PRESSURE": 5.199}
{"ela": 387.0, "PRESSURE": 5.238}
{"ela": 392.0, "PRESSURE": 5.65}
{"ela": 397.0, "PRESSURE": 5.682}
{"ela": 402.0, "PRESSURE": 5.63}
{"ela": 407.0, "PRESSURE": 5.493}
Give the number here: -3.9 min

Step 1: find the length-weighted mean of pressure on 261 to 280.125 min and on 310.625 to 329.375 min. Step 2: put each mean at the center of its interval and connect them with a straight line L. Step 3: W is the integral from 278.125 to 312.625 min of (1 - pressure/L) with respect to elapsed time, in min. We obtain 1.6 min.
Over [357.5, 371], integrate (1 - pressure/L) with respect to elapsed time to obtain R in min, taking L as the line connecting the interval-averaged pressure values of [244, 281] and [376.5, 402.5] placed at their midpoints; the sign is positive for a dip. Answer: 2.98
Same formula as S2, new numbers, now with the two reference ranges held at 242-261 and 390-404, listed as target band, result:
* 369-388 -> 3.86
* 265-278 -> -0.52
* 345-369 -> 2.26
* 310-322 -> -0.44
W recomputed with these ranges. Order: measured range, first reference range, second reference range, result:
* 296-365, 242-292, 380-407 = -2.49 min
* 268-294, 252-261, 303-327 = 0.67 min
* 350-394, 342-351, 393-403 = 8.15 min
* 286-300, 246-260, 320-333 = 1.11 min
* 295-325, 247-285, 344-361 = -0.19 min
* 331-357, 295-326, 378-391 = -2.62 min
